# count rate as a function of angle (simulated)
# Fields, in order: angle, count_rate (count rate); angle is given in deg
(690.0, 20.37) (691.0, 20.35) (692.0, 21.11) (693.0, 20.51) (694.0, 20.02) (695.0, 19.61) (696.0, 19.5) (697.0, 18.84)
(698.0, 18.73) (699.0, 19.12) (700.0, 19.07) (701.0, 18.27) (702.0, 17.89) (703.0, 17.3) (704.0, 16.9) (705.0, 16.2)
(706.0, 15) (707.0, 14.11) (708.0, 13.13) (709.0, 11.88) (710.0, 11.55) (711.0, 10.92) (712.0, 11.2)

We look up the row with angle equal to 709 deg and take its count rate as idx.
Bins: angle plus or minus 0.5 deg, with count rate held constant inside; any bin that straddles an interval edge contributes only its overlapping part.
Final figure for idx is 11.88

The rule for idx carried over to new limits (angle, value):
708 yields 13.13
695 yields 19.61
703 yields 17.3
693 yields 20.51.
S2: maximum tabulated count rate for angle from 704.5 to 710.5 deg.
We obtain 16.2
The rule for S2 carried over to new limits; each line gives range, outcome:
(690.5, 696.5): 21.11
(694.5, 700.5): 19.61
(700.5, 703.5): 18.27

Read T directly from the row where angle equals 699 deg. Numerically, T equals 19.12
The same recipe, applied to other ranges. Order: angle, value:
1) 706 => 15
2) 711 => 10.92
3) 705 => 16.2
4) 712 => 11.2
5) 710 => 11.55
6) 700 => 19.07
